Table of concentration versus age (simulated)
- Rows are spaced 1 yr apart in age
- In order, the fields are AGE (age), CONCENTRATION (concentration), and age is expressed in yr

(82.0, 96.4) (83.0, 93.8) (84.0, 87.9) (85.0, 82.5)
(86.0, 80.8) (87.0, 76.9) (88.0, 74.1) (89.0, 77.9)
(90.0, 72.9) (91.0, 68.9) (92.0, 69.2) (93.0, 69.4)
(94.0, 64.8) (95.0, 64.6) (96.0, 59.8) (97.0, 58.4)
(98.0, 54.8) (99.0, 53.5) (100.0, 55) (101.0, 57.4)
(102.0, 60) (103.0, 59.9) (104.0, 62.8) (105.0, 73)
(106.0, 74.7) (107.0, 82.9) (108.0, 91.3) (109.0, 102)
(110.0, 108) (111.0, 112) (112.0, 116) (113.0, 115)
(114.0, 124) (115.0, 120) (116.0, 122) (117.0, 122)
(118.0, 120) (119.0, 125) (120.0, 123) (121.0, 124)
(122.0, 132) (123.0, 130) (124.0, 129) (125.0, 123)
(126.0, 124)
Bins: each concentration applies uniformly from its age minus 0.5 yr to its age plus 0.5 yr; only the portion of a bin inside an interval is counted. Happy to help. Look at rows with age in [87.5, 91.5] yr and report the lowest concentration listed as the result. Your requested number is 68.9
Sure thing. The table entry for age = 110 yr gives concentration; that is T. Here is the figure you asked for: 108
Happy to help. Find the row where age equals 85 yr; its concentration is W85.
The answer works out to 82.5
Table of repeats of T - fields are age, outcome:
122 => 132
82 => 96.4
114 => 124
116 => 122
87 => 76.9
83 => 93.8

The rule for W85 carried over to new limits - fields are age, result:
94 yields 64.8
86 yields 80.8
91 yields 68.9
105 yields 73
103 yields 59.9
